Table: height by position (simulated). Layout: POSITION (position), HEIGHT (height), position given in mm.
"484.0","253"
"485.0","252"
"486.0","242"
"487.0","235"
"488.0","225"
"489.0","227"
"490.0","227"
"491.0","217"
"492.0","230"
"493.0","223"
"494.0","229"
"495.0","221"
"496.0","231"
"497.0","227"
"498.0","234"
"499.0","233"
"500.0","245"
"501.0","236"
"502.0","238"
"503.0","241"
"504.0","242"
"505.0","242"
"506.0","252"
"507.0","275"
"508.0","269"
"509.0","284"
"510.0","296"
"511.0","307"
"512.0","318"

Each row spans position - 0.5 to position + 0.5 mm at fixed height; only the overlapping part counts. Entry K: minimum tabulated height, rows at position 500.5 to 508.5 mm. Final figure 236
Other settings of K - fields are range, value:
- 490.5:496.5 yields 217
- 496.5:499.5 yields 227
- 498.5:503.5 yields 233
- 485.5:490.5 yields 225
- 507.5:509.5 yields 269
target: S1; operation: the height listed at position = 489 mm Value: 227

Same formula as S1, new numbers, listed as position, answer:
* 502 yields 238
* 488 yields 225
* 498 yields 234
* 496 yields 231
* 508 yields 269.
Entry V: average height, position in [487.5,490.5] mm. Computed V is 226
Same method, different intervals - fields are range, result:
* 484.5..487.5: 243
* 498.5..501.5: 238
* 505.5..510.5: 275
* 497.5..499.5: 234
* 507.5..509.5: 276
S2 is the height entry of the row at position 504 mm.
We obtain 242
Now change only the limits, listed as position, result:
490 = 227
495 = 221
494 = 229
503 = 241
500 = 245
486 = 242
